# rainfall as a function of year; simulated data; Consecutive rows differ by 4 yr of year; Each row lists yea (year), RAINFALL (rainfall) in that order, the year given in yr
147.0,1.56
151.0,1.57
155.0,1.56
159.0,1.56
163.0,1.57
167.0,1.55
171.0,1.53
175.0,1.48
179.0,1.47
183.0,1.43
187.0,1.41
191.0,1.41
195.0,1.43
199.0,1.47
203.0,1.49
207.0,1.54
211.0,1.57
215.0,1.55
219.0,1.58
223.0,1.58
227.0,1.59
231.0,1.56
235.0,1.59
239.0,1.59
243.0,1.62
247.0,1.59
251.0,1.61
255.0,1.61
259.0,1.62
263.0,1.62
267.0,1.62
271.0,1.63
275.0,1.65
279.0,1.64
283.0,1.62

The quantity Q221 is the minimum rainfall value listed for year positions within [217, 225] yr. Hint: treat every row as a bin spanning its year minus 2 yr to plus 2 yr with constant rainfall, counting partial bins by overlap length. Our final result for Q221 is 1.58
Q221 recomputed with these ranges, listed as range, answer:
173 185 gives 1.43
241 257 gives 1.59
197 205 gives 1.47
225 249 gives 1.56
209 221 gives 1.55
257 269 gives 1.62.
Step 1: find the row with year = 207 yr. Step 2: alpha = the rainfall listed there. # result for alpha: 1.54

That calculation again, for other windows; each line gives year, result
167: 1.55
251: 1.61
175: 1.48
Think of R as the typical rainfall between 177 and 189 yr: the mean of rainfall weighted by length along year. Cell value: 1.44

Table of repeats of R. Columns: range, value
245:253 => 1.6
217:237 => 1.58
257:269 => 1.62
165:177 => 1.52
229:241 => 1.58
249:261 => 1.61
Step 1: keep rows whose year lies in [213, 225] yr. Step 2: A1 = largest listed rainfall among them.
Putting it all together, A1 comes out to 1.58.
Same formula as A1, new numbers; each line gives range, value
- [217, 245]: 1.62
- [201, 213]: 1.57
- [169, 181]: 1.53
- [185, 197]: 1.43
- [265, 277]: 1.65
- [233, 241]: 1.59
